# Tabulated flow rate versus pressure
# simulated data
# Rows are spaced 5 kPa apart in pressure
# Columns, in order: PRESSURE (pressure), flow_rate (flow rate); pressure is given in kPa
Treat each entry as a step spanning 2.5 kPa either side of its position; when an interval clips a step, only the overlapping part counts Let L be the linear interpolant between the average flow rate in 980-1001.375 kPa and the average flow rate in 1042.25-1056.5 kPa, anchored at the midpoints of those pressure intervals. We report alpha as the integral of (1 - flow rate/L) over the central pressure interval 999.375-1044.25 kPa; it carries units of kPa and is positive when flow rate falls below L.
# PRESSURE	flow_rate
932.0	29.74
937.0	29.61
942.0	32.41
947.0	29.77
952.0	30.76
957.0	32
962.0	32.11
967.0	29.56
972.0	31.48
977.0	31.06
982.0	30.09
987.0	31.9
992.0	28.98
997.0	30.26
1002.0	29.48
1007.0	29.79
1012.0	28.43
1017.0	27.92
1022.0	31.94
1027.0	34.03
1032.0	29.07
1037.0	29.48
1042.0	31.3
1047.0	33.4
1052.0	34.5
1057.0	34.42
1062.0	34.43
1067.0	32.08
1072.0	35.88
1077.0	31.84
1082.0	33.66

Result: 2.61 kPa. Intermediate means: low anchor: 30.2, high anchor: 33.6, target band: 30.2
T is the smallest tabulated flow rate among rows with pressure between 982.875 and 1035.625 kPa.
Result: 27.92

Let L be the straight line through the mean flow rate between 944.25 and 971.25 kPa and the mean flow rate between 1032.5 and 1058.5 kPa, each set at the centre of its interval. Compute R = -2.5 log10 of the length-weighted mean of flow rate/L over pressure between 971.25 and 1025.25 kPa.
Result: 0.05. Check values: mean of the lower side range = 30.9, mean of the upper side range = 32.3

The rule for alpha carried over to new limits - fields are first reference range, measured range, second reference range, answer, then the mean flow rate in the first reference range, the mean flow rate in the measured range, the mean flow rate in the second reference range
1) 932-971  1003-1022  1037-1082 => 1.8 kPa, 30.8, 29.2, 33.3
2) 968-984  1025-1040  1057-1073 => 0.9 kPa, 30.8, 30.8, 34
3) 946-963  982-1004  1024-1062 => 1.1 kPa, 31.2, 30.2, 32.4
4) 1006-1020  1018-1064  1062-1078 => -1.8 kPa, 28.7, 32.3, 33.6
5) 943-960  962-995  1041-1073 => 1.1 kPa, 31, 30.6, 33.7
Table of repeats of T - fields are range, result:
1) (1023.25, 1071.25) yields 29.07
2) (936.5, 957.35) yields 29.61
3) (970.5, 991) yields 30.09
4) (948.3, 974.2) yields 29.56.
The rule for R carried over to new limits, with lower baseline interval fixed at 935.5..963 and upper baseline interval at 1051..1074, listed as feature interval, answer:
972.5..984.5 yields 0.04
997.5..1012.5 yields 0.11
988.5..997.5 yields 0.09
